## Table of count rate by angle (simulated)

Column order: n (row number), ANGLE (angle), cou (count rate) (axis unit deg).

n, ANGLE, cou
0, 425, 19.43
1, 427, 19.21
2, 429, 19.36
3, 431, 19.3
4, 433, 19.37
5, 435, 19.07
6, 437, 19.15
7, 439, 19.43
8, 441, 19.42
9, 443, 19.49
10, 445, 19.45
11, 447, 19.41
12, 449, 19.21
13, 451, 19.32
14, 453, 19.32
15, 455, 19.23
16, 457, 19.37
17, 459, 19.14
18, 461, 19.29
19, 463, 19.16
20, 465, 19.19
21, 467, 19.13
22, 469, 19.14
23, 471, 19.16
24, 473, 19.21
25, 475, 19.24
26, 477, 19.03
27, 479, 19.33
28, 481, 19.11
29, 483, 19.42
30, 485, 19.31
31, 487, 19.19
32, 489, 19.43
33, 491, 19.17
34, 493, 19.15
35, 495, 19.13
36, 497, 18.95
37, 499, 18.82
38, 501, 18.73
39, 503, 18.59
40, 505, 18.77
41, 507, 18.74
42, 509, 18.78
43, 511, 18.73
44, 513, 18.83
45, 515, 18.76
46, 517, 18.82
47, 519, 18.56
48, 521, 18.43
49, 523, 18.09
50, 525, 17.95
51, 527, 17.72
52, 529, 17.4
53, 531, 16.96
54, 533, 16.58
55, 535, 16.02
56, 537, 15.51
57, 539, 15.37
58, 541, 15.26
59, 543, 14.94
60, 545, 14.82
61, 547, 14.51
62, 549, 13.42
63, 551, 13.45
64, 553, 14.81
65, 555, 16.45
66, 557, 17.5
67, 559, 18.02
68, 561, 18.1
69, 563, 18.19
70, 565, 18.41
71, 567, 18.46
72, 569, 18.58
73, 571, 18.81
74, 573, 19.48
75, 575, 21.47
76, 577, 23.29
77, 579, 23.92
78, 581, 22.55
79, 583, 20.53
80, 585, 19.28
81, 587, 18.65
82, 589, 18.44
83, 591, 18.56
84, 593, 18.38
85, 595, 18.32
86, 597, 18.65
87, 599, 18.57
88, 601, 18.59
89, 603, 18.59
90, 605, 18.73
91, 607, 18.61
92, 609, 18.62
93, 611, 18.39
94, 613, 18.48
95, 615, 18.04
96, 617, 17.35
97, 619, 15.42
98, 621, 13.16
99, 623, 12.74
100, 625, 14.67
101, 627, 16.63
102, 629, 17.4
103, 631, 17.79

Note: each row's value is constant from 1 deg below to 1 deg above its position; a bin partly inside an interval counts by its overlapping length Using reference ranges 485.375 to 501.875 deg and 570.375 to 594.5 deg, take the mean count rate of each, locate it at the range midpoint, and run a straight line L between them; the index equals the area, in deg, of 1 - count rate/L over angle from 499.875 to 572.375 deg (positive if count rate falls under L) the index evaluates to 8.7 deg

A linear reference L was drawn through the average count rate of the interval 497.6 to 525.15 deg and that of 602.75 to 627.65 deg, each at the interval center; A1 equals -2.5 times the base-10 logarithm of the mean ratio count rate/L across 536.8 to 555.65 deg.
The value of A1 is 0.21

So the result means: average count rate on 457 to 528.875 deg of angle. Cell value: 18.9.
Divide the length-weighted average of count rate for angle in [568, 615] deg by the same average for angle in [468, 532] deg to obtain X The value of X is 1.03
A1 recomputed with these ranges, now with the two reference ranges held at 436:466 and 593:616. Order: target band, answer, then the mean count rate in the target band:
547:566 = 0.15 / 16.4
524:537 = 0.12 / 17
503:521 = 0.02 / 18.7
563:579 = -0.07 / 19.9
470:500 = 0.00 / 19.2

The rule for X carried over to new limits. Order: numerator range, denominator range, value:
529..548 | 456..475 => 0.82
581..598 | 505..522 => 1.02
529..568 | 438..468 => 0.84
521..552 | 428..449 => 0.82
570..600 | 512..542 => 1.15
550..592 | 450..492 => 0.98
